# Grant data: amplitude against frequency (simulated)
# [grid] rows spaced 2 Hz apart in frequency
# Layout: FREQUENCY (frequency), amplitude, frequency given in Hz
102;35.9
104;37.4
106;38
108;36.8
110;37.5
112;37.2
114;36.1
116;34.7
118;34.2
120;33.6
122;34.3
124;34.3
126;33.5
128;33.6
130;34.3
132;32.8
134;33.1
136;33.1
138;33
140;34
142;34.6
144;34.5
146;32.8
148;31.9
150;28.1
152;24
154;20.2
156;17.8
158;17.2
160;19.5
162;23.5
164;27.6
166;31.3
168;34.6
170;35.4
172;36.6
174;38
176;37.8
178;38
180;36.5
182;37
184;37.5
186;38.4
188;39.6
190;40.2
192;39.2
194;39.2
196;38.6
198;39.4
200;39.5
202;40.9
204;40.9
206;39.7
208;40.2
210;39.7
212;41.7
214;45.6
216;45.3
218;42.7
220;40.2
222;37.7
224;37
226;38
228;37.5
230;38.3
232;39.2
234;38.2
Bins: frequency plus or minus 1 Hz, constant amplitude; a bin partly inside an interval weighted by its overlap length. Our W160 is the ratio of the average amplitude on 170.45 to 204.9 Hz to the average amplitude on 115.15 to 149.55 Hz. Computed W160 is 1.15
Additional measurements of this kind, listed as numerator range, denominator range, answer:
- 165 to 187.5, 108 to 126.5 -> 1.04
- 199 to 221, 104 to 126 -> 1.16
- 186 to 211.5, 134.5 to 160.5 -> 1.42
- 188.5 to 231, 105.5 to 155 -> 1.21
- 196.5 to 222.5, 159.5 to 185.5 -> 1.22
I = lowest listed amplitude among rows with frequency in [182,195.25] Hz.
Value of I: 37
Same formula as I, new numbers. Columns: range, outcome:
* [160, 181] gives 19.5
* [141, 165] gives 17.2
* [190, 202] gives 38.6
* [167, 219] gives 34.6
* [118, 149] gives 31.9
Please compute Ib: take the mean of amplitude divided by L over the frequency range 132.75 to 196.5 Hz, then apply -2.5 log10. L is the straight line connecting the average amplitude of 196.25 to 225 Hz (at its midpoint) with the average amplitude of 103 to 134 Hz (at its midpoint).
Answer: 0.168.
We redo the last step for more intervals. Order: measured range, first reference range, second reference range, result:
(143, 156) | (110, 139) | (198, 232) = 0.28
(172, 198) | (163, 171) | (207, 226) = -0.09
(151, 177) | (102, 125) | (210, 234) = 0.33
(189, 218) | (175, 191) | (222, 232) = -0.08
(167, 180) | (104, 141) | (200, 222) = 0.05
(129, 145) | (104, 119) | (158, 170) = -0.06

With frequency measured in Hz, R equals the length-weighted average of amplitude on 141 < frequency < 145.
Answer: 34.5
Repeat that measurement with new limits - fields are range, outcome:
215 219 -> 44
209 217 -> 43.1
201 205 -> 40.9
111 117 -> 36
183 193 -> 39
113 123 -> 34.6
